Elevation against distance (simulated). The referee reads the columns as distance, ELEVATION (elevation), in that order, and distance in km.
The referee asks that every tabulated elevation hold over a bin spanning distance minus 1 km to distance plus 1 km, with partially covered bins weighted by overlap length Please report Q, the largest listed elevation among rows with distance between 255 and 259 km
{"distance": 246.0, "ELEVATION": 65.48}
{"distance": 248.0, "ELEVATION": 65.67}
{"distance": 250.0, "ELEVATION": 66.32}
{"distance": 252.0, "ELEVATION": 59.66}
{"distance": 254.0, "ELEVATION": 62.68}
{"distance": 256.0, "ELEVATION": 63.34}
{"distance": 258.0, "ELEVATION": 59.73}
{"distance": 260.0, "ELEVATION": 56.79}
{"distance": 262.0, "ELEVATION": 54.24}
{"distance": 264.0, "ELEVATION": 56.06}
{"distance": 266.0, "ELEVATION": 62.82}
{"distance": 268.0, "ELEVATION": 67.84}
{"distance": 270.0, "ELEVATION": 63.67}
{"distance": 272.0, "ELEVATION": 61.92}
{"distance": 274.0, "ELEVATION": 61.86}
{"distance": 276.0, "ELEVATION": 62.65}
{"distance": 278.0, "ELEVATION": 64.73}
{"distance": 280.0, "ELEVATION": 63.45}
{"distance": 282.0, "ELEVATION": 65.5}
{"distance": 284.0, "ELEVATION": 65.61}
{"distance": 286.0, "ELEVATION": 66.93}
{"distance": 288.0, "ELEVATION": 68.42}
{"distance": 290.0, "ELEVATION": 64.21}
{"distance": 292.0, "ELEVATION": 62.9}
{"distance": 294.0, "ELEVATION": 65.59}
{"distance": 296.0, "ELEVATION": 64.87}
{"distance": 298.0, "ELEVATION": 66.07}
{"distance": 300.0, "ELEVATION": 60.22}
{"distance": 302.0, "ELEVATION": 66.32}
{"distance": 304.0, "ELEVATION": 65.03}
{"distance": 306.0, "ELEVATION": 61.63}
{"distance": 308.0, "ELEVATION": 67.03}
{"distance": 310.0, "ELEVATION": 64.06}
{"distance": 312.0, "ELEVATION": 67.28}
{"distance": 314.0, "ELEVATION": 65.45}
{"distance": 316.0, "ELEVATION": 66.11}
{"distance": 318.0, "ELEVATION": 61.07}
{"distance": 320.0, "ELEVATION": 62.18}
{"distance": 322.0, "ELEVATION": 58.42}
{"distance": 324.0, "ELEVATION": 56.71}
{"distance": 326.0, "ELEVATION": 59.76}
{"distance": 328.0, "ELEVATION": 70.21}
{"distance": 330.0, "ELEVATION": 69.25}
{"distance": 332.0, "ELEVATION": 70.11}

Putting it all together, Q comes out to 63.34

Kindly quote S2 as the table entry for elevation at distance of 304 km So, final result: 65.03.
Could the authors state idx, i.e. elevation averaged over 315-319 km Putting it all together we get 63.6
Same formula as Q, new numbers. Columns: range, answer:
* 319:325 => 62.18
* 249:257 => 66.32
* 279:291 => 68.42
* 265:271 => 67.84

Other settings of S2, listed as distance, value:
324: 56.71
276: 62.65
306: 61.63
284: 65.61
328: 70.21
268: 67.84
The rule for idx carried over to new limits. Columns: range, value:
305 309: 64.3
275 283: 64.1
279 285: 64.9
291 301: 63.9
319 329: 61.5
